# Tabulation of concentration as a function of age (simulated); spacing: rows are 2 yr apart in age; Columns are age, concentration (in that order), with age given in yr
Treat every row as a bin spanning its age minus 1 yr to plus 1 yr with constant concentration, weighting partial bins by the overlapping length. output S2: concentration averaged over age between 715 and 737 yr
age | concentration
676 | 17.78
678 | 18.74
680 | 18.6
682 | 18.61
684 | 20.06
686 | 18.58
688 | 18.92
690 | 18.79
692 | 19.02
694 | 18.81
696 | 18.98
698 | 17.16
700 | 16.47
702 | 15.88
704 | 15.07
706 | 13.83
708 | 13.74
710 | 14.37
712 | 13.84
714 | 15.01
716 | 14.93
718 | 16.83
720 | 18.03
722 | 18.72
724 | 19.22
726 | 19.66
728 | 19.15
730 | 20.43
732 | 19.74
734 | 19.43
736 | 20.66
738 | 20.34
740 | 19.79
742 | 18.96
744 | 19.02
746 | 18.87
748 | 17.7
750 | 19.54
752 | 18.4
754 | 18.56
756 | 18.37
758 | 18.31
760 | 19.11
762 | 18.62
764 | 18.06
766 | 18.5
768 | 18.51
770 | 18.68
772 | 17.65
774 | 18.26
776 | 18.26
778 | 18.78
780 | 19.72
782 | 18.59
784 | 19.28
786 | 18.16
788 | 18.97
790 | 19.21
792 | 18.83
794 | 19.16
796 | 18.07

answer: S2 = 18.8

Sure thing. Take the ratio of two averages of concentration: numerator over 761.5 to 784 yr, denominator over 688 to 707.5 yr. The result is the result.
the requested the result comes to 1.1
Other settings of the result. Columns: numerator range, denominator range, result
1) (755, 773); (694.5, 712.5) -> 1.18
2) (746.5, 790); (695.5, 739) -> 1.07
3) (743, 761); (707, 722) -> 1.20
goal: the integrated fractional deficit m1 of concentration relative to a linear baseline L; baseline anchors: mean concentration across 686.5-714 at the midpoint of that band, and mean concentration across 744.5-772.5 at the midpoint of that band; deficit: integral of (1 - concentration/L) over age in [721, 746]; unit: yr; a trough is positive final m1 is -2.7 yr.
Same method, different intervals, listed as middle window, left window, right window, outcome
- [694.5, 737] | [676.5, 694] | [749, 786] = 3.5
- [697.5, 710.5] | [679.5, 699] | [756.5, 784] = 2.5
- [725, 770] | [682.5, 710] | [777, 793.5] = -2.1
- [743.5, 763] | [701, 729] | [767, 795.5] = -1.0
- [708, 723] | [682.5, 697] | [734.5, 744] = 2.8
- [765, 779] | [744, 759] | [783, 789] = 0.2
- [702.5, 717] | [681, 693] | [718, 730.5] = 3.5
